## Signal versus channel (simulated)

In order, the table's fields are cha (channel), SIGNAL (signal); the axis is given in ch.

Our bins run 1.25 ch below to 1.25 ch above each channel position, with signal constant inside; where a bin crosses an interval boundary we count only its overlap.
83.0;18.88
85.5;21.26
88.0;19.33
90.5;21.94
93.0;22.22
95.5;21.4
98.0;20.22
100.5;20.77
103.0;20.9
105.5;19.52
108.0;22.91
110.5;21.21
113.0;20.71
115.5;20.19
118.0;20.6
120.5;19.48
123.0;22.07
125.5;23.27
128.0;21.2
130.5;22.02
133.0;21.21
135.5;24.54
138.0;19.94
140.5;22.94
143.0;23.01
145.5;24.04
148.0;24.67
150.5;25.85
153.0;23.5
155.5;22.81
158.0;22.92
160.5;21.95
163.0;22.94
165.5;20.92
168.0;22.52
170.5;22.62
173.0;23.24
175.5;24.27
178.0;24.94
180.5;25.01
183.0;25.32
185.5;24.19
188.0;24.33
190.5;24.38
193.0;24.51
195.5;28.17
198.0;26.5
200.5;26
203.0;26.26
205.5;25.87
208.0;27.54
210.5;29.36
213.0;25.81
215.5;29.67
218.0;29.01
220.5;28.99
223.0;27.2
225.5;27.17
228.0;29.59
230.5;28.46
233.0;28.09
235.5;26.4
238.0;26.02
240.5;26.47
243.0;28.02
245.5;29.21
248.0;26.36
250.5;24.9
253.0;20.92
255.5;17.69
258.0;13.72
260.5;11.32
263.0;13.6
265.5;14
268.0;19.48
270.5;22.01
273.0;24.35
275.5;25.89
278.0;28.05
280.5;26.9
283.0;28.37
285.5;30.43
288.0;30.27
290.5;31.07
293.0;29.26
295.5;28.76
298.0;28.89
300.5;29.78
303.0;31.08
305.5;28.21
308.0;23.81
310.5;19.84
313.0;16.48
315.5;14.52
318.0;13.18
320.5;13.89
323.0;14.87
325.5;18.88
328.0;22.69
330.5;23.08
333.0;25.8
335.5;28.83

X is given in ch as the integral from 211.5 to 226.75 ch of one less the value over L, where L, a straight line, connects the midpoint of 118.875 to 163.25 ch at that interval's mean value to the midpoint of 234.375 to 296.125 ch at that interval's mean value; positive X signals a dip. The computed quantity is -2.87 ch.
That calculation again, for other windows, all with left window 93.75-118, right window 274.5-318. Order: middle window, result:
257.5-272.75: 5.41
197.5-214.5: -2.26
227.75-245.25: -2.17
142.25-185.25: -2.08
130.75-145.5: -0.45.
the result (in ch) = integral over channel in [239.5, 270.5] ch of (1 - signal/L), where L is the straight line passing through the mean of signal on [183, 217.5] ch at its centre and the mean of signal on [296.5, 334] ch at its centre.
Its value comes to 4.8 ch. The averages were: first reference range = 26.4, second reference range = 21.7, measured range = 20.5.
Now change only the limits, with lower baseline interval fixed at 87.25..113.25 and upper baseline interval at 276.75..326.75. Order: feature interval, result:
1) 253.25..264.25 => 4.2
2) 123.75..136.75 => -0.5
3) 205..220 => -3.4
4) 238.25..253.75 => -1.8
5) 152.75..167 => -0.3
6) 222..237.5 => -3.1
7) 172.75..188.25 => -1.5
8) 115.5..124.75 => 0.3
